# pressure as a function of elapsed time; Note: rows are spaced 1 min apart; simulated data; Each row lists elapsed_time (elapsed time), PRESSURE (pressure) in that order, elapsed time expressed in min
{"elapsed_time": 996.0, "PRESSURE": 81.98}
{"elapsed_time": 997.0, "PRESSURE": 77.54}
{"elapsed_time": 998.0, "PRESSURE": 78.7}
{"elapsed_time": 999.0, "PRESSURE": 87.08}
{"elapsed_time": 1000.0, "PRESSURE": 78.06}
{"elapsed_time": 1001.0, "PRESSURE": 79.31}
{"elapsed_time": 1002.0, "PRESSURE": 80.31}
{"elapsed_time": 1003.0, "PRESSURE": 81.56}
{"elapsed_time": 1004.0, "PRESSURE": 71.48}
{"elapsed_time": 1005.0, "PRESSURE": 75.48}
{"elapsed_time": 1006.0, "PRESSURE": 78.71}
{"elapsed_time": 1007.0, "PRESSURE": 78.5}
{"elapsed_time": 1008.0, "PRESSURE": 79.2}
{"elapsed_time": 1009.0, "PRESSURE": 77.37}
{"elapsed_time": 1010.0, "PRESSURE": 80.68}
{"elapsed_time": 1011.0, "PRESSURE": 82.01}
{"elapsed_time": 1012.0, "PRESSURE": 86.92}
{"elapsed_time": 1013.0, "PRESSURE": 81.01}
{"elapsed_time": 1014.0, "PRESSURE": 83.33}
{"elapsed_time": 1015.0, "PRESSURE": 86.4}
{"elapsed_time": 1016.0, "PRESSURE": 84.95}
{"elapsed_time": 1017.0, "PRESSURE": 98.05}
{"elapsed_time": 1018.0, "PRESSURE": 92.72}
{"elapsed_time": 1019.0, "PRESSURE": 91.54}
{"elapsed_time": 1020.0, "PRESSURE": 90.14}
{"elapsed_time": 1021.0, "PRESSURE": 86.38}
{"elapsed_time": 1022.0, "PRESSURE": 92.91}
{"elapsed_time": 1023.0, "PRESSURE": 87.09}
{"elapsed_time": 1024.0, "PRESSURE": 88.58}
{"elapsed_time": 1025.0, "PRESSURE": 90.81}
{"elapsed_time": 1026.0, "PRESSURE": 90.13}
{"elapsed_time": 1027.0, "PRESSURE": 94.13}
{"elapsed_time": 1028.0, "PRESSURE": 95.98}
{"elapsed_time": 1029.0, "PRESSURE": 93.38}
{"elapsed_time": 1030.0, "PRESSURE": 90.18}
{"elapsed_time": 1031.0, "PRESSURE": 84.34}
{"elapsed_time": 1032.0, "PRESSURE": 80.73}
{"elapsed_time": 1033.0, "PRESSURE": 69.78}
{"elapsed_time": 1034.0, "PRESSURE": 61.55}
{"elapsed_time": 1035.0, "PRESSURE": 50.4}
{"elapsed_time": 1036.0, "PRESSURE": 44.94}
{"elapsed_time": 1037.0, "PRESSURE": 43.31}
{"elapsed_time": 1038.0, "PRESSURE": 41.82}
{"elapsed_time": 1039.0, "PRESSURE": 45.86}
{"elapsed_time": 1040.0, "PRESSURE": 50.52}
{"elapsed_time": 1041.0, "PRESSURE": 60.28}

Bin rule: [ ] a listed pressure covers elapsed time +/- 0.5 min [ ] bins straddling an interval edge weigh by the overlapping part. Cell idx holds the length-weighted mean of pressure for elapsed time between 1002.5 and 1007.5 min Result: 77.1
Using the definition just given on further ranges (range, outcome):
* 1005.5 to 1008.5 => 78.8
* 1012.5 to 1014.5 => 82.2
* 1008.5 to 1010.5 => 79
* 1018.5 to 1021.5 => 89.4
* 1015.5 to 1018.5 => 91.9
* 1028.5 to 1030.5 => 91.8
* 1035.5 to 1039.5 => 44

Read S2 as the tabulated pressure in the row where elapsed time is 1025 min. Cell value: 90.81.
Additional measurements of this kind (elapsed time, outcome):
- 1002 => 80.31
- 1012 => 86.92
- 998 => 78.7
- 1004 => 71.48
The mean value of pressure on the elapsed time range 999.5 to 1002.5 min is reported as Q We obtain 79.2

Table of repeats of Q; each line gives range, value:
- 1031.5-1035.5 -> 65.6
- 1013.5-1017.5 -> 88.2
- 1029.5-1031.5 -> 87.3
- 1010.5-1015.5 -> 83.9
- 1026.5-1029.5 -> 94.5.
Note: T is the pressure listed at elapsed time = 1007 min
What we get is 78.5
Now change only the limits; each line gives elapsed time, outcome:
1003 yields 81.56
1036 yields 44.94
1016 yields 84.95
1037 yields 43.31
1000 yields 78.06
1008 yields 79.2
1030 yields 90.18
